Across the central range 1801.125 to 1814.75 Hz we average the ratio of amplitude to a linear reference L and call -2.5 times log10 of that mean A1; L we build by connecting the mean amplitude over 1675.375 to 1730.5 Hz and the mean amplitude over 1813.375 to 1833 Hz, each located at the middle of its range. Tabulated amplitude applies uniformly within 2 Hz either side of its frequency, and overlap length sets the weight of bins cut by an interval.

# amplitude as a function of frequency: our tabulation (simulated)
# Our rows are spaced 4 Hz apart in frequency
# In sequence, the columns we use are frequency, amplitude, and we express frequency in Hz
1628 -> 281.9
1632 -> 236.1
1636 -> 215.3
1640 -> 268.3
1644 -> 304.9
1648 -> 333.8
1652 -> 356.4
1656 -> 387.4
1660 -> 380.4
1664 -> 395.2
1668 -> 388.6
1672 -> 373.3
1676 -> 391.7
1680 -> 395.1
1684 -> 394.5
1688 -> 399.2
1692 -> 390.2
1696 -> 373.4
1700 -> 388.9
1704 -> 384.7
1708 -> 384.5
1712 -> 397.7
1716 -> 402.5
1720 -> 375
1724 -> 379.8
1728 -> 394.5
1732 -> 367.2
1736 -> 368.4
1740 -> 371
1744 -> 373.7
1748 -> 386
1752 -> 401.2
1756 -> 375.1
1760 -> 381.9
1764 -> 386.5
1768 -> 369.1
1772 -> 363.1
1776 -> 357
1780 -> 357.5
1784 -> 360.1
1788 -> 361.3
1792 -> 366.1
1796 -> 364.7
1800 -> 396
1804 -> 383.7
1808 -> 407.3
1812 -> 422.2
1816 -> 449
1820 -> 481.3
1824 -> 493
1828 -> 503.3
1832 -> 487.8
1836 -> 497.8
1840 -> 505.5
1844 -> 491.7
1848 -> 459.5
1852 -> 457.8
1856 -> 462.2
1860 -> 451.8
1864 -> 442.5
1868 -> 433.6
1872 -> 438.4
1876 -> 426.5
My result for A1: 0.16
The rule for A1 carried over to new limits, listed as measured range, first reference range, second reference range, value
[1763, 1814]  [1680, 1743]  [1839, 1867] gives 0.14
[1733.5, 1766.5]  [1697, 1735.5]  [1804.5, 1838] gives 0.08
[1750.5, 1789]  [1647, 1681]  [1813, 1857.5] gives 0.19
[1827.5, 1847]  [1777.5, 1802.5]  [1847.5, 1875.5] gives -0.18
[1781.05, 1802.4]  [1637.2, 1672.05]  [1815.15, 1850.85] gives 0.23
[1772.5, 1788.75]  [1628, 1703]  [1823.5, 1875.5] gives 0.18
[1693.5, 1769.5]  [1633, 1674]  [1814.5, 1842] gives 0.06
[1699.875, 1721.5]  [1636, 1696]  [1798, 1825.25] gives -0.01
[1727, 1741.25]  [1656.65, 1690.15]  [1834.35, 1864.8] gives 0.12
